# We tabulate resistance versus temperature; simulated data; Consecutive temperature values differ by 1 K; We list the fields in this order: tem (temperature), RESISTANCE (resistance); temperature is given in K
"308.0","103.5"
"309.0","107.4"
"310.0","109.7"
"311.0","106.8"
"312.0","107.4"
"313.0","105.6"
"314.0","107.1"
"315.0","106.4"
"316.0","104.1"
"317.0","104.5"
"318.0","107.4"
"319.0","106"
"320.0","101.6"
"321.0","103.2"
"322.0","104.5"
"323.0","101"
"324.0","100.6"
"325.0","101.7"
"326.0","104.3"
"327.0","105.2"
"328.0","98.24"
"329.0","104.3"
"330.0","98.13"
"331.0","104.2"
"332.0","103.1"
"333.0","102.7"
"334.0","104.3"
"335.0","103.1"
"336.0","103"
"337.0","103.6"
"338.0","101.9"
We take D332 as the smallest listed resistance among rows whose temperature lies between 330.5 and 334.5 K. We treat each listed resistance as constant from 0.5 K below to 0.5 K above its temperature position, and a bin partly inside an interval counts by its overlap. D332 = 102.7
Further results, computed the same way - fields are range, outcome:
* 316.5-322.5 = 101.6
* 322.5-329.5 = 98.24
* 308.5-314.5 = 105.6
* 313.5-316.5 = 104.1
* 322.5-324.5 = 100.6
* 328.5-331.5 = 98.13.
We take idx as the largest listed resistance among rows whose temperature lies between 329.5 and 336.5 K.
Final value 104.3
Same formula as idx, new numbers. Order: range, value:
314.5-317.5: 106.4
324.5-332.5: 105.2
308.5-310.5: 109.7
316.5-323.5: 107.4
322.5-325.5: 101.7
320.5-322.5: 104.5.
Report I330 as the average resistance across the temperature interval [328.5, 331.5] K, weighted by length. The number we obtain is 102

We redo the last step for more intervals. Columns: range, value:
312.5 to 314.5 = 106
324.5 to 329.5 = 103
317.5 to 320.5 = 105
